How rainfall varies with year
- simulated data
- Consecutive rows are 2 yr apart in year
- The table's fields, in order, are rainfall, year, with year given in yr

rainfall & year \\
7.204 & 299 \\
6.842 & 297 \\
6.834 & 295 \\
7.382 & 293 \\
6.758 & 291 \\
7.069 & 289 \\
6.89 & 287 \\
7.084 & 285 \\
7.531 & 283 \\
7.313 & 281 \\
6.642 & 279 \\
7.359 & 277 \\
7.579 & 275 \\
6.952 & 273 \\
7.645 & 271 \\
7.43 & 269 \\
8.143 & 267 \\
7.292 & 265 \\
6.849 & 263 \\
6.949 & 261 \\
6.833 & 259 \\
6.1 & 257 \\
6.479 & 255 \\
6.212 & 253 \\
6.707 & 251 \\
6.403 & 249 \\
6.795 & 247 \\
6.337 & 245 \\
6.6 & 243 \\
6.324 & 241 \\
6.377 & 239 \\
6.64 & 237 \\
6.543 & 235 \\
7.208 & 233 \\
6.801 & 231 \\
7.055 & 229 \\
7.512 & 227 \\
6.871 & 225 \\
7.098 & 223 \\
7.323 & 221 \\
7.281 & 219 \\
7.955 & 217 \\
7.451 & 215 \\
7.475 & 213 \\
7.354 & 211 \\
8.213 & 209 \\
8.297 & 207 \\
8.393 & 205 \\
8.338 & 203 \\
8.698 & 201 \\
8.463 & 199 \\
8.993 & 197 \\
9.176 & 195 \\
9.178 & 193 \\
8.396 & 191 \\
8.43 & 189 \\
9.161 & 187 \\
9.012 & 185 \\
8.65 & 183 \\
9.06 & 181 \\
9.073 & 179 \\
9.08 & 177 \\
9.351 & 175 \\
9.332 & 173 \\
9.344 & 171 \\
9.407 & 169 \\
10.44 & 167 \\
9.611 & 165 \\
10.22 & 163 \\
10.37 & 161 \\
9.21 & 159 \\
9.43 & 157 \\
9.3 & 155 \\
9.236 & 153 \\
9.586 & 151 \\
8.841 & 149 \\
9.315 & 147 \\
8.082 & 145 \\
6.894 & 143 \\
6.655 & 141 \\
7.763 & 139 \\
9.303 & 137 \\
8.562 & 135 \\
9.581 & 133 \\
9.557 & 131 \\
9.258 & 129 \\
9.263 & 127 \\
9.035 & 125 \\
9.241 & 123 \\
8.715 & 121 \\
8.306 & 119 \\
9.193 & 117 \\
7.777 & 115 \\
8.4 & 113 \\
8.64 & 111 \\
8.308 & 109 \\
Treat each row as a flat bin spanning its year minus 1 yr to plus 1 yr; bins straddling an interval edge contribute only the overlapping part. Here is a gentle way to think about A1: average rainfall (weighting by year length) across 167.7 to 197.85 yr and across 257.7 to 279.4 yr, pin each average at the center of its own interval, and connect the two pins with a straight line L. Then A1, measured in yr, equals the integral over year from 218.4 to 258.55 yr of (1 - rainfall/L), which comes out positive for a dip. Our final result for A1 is 5.9 yr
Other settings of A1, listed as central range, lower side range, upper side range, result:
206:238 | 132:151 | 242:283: 0.5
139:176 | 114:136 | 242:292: -2.7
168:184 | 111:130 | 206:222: -2.0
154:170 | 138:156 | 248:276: -3.0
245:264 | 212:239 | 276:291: 1.4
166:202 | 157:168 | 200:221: -0.2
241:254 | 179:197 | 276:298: 2.2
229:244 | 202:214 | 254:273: 1.7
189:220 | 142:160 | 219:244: -2.8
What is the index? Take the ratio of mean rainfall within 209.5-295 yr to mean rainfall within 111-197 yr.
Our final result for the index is 0.78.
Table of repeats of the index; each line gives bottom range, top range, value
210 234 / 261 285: 1.00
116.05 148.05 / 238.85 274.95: 0.79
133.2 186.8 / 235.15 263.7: 0.72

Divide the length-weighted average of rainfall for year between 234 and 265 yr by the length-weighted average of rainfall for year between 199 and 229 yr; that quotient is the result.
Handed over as 0.85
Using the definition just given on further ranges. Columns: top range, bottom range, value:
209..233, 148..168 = 0.76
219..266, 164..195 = 0.74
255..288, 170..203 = 0.80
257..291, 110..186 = 0.80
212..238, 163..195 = 0.78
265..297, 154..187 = 0.77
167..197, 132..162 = 1.03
